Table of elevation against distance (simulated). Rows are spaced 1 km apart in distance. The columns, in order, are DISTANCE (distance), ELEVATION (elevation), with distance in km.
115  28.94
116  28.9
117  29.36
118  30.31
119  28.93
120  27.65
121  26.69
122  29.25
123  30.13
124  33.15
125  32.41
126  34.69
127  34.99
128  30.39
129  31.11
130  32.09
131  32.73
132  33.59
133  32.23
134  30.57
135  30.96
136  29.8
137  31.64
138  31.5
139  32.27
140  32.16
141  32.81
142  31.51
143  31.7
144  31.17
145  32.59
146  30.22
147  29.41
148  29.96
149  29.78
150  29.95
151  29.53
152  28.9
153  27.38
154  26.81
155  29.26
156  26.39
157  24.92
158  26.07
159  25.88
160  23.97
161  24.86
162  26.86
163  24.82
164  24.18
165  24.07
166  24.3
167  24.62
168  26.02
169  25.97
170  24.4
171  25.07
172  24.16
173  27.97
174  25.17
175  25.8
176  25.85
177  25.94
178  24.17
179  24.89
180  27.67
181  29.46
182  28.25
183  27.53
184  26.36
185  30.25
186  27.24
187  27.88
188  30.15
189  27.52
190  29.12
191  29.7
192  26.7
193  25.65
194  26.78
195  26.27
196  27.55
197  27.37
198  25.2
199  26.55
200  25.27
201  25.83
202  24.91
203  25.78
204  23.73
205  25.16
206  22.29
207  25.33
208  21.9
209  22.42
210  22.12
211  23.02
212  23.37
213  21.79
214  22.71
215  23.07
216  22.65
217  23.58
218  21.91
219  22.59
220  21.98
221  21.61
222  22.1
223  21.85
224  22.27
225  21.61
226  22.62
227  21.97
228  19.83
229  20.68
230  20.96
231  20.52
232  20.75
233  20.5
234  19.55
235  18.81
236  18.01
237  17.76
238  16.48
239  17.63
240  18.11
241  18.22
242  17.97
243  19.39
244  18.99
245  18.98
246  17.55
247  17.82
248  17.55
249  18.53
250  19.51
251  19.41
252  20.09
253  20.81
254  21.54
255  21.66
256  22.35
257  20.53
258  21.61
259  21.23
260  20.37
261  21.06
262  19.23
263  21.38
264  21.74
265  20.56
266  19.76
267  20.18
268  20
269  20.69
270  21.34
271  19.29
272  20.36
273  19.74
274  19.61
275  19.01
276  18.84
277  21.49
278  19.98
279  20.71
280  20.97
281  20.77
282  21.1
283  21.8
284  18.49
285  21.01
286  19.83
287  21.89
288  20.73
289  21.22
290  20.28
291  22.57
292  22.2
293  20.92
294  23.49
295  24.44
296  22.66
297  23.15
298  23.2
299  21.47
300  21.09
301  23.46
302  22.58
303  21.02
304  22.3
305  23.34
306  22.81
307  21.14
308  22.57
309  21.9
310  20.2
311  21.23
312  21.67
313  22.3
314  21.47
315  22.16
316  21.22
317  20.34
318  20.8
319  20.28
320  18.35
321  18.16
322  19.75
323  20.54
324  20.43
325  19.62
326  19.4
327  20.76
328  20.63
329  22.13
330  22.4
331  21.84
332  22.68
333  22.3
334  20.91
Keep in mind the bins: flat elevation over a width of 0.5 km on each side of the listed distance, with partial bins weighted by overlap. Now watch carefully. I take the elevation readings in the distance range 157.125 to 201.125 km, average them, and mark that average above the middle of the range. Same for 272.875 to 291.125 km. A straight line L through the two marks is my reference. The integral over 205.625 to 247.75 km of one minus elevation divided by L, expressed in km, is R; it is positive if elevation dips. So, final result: 5.2 km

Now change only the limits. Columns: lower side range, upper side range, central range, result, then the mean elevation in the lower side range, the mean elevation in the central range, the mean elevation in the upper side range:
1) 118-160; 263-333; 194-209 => 0.8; 30.2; 25.2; 21.1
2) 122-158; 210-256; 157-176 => 1.7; 30.7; 25.2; 20.4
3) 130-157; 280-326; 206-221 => 2.1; 30.5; 22.7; 21.4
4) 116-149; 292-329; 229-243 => 3.6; 31.1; 19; 21.4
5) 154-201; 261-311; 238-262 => 3.5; 26.4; 19.5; 21.2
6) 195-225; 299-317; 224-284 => 7.5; 23.7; 20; 21.9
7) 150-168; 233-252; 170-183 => -0.9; 26.2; 26.2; 18.5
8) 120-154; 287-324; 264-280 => 2.2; 31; 20.2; 21.6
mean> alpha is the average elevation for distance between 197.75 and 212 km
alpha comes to 24.2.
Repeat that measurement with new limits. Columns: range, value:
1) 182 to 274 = 22.2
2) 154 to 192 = 26.4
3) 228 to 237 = 19.8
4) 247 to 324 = 20.9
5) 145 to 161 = 27.9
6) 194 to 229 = 23.5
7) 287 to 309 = 22.2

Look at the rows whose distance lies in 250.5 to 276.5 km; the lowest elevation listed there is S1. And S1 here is 18.84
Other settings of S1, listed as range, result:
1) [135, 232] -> 19.83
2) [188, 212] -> 21.9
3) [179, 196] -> 24.89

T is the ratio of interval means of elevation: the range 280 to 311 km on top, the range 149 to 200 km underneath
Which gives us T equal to 0.82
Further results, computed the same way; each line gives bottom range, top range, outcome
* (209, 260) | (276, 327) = 1.04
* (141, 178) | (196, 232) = 0.85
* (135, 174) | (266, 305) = 0.76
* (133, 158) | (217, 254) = 0.66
